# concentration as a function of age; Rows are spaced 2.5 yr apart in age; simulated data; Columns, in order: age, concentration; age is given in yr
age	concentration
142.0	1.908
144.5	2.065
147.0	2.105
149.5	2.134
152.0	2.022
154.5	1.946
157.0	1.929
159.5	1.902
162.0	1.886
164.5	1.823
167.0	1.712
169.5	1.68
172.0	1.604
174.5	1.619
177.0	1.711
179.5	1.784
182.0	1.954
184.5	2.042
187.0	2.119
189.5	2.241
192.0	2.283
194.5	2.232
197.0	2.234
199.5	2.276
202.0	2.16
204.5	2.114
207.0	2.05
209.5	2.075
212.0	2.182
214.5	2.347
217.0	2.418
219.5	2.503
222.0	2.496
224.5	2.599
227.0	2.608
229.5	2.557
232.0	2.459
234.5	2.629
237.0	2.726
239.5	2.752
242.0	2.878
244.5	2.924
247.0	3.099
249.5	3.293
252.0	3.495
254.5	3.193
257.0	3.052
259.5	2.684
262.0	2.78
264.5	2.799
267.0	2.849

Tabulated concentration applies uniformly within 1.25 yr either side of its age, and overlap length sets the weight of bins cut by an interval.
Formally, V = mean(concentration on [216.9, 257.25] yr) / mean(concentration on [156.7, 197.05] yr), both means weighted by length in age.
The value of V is 1.5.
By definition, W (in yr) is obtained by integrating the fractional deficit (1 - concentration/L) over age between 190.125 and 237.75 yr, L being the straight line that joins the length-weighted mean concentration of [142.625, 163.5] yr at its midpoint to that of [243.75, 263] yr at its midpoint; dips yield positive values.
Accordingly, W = 5.2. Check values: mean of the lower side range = 1.99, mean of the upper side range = 3.07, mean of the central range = 2.36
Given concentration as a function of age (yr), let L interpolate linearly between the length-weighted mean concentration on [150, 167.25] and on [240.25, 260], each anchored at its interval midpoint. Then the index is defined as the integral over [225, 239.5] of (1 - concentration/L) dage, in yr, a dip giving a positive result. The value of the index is 1.2 yr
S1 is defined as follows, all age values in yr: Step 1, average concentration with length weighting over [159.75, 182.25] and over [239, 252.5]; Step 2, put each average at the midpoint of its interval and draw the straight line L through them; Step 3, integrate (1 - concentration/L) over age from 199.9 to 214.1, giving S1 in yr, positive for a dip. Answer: 1.4 yr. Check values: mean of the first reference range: 1.75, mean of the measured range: 2.14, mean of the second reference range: 3.07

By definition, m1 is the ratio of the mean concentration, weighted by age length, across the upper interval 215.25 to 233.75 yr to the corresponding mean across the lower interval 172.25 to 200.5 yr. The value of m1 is 1.24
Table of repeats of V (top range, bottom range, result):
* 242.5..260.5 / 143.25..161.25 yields 1.54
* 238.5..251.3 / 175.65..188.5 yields 1.57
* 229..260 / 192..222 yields 1.30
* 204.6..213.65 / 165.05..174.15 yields 1.26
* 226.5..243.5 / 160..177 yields 1.54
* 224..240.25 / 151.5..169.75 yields 1.40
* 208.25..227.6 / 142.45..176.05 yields 1.28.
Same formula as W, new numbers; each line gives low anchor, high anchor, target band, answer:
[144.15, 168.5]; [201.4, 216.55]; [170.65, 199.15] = 1.1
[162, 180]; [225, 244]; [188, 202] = -1.1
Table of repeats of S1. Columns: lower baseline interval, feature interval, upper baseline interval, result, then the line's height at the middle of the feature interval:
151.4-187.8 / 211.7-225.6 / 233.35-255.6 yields 0.9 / 2.6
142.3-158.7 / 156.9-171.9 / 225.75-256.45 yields 2.5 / 2.16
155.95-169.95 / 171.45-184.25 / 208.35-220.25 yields 1.3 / 1.96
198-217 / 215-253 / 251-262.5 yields -1.3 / 2.65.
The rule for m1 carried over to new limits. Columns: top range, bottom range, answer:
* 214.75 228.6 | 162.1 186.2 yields 1.41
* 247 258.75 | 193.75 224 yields 1.42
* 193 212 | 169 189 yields 1.18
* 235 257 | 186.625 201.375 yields 1.36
